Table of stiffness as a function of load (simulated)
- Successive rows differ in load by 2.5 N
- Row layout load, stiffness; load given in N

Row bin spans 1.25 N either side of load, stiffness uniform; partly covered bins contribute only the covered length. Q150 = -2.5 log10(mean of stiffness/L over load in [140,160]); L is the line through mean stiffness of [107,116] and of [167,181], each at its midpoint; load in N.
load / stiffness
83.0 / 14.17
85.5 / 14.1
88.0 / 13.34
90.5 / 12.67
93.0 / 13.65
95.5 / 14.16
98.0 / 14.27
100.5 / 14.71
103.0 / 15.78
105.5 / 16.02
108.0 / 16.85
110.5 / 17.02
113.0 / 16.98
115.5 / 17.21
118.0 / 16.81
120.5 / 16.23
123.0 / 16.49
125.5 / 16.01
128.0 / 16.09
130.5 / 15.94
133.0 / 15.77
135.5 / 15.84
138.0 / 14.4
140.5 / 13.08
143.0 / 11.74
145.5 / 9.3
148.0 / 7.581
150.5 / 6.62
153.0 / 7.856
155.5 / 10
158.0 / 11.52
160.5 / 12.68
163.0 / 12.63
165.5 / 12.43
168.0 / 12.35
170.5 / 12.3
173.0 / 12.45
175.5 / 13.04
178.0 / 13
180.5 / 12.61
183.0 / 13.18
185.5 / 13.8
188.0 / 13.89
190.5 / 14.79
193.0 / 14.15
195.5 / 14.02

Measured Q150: 0.42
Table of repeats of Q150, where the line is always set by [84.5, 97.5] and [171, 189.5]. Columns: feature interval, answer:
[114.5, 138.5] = -0.20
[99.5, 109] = -0.17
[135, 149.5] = 0.14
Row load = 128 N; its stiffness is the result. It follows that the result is 16.09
